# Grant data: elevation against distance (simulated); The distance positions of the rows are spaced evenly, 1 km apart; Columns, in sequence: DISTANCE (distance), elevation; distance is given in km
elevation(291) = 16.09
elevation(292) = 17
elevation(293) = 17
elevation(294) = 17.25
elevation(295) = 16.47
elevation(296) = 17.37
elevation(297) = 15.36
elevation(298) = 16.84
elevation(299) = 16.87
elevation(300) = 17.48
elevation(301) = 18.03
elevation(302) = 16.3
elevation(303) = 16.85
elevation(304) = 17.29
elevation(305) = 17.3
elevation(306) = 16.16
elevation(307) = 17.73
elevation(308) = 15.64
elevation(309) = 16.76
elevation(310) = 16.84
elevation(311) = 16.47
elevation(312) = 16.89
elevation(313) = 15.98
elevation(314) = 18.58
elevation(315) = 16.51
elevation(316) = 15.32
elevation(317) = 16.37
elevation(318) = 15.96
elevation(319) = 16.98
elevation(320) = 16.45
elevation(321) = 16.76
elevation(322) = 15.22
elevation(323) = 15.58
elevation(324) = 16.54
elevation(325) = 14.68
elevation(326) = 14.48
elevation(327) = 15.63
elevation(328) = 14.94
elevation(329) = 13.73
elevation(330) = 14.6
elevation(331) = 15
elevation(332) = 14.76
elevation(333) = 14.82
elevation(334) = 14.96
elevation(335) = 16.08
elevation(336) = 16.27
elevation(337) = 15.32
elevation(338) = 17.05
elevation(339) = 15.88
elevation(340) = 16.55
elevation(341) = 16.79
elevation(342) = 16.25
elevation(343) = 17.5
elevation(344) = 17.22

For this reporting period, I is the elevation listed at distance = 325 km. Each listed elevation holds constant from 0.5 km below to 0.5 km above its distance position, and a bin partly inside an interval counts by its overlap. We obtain 14.68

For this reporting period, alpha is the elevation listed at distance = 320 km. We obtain 16.45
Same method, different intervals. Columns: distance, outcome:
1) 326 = 14.48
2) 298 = 16.84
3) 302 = 16.3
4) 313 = 15.98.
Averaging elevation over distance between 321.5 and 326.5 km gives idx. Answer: 15.3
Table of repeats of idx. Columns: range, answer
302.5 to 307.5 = 17.1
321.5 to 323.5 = 15.4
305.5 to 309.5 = 16.6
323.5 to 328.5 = 15.3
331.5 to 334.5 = 14.8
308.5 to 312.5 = 16.7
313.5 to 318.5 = 16.5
